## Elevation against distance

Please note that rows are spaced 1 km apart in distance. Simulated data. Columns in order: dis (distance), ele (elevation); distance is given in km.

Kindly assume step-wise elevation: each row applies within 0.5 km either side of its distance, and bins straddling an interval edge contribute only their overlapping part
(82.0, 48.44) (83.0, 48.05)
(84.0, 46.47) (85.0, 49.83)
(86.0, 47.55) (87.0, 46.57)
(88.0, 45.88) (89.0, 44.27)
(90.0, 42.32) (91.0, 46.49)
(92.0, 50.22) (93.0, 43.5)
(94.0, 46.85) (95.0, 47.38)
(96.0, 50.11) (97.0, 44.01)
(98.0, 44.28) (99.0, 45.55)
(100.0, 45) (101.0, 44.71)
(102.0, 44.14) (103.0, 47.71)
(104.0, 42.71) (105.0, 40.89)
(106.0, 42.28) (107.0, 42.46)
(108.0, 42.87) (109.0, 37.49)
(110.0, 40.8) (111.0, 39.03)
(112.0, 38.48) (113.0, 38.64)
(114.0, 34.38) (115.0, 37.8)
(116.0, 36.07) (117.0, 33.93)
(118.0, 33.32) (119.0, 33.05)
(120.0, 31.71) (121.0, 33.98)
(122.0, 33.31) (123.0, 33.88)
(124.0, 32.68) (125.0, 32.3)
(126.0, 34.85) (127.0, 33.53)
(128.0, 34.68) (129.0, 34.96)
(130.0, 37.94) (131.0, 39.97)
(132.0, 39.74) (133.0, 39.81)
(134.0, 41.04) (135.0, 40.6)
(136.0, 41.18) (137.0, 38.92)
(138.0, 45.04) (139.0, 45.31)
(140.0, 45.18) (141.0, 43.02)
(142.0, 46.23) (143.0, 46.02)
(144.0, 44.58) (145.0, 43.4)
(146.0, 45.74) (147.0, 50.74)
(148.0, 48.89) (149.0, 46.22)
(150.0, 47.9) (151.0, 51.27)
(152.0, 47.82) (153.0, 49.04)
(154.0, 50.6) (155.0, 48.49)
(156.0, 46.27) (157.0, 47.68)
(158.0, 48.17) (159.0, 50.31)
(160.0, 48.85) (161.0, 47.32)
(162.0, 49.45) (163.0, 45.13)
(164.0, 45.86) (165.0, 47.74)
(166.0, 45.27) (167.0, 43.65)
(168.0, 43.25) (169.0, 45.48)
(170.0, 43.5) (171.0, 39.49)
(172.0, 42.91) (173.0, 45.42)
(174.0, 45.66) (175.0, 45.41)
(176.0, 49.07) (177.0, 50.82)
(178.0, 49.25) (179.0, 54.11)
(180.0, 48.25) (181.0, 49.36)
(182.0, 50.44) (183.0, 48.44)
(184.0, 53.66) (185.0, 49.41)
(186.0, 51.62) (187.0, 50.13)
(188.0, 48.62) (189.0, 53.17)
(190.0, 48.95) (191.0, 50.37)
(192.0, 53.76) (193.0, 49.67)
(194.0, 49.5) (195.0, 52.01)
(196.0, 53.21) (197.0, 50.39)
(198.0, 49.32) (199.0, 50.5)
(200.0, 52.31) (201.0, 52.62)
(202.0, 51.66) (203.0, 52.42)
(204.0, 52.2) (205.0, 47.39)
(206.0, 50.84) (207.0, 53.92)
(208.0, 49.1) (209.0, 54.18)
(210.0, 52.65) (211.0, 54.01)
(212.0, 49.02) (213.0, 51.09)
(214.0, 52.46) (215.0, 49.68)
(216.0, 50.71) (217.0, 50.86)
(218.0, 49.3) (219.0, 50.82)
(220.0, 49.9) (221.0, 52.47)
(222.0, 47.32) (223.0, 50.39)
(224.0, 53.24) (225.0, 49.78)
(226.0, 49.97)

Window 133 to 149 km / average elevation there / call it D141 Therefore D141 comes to 44.3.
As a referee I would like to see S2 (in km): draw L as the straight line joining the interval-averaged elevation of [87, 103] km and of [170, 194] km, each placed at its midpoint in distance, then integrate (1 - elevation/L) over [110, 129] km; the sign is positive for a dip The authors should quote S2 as 4.8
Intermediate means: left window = 45.7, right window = 48.9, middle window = 34.9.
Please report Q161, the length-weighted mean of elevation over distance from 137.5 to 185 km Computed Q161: 47.2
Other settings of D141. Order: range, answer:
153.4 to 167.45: 47.5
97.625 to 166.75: 42.1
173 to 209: 50.5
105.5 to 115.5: 39.4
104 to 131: 36.5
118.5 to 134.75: 35.5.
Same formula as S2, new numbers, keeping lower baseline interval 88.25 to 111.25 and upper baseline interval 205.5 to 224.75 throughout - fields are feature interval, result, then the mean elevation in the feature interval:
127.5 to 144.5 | 1.8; 41.4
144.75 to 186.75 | 0.4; 47.7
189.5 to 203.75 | -0.3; 51.2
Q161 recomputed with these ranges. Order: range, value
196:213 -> 51.5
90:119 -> 42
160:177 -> 45.6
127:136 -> 38.5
